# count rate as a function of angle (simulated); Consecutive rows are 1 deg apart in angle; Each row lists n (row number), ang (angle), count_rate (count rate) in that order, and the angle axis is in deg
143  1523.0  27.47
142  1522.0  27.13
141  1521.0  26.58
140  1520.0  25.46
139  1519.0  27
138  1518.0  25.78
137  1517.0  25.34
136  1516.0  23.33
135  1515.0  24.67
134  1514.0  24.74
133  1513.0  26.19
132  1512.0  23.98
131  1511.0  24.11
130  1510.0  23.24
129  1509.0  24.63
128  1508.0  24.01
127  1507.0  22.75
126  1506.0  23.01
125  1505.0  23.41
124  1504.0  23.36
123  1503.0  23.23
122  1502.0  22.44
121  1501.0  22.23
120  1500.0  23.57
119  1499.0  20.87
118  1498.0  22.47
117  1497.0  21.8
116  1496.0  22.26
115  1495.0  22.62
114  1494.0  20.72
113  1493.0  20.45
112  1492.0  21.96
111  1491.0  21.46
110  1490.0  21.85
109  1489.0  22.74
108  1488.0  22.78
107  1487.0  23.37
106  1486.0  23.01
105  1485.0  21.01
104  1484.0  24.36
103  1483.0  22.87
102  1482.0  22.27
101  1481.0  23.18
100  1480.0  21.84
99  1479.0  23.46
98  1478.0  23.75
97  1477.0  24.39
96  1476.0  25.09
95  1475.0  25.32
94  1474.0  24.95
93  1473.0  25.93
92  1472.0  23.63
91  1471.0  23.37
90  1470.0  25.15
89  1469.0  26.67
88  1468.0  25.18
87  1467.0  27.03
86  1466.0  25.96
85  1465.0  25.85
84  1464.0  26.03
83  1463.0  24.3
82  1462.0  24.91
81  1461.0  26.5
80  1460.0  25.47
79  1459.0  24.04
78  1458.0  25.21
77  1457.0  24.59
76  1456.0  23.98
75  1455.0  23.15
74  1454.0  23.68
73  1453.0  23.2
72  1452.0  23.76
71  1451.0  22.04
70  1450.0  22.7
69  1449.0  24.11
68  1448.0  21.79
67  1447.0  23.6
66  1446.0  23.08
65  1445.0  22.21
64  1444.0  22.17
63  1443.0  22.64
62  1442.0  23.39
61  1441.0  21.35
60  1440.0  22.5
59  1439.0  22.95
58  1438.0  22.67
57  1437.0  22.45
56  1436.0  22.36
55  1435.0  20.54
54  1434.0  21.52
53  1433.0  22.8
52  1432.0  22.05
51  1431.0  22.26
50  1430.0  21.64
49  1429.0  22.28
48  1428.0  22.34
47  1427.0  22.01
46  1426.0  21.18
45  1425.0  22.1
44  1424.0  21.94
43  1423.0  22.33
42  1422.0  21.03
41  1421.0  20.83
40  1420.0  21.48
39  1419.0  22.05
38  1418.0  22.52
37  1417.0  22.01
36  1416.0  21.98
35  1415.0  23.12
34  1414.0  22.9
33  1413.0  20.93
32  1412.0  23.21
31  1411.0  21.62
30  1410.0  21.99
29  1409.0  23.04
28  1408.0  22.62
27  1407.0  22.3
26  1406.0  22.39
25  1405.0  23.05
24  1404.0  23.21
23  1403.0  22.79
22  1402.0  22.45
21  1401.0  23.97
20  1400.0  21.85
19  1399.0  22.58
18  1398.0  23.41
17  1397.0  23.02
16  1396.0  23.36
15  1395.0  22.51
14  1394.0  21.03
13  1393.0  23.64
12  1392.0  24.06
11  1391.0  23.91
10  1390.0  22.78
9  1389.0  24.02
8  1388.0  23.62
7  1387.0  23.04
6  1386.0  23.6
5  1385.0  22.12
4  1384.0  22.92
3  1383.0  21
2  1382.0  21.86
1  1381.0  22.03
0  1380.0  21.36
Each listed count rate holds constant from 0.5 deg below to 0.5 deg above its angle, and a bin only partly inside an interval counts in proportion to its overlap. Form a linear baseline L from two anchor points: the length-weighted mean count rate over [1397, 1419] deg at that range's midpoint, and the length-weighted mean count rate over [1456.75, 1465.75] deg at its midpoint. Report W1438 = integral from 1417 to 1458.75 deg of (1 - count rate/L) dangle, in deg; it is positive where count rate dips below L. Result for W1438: 2.7 deg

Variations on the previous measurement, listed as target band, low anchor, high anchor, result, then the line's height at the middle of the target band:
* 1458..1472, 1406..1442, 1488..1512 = -1.9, 22.4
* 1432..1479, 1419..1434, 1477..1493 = -3.3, 22.3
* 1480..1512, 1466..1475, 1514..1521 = 3.3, 25.3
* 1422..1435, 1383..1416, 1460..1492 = 0.8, 23.3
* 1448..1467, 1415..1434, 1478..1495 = -1.9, 22.2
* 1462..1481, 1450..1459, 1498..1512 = -1.1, 23.5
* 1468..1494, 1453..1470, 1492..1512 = 0.6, 23.9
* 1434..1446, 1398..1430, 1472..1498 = 0.1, 22.5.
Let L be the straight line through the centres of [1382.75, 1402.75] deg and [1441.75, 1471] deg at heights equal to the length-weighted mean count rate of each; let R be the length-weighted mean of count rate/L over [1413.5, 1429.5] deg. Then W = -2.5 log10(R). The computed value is 0.07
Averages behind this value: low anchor 23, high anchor 24.2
